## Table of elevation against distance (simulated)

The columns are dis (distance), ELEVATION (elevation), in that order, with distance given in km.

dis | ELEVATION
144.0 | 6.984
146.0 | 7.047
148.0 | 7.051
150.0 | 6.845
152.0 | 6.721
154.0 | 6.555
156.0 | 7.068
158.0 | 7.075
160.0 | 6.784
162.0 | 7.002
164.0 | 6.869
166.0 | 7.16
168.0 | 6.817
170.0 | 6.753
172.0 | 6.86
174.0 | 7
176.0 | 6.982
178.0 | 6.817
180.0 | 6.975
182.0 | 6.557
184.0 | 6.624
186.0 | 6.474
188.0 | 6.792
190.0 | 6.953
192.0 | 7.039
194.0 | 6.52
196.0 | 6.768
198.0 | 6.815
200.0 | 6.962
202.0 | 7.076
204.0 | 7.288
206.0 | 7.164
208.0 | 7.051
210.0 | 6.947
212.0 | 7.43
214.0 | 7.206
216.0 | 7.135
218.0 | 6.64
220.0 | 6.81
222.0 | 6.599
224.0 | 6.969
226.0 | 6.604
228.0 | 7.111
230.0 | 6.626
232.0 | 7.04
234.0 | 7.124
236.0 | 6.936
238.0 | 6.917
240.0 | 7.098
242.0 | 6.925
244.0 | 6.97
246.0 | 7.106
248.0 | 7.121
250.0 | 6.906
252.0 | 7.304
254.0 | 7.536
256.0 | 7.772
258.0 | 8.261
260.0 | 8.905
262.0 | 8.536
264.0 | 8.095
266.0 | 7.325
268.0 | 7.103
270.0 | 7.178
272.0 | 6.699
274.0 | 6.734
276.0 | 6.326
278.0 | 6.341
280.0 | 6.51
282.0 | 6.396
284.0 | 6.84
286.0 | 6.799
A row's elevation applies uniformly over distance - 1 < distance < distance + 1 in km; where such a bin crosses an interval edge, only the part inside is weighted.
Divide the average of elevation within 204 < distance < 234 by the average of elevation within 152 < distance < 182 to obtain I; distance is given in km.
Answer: 1.01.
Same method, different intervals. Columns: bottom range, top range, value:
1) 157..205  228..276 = 1.06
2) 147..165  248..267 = 1.13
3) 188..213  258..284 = 1.03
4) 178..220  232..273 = 1.07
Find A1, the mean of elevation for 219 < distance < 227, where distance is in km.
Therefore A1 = 6.75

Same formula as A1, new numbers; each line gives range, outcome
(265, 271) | 7.2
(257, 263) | 8.57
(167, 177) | 6.88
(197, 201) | 6.89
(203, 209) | 7.17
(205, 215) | 7.16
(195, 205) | 6.98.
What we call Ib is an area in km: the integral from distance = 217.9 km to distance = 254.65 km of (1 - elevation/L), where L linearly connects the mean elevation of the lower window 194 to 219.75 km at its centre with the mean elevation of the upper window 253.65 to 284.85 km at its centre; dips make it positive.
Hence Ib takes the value 0.9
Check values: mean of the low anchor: 7.01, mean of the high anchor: 7.28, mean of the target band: 6.97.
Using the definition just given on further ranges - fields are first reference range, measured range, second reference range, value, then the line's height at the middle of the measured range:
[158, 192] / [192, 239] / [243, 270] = 1.8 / 7.22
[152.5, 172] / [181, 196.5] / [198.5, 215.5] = 0.7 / 7.03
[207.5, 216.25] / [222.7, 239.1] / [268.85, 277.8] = 0.3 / 7.02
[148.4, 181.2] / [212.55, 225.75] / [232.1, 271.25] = 0.6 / 7.22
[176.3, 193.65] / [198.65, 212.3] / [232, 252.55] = -0.5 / 6.87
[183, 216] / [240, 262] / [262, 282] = -1.7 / 6.97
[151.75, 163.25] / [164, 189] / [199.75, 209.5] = 0.5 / 6.97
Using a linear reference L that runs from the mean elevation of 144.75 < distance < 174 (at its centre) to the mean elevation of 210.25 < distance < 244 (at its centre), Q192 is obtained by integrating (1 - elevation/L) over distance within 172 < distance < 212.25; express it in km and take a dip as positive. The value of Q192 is 0.1 km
